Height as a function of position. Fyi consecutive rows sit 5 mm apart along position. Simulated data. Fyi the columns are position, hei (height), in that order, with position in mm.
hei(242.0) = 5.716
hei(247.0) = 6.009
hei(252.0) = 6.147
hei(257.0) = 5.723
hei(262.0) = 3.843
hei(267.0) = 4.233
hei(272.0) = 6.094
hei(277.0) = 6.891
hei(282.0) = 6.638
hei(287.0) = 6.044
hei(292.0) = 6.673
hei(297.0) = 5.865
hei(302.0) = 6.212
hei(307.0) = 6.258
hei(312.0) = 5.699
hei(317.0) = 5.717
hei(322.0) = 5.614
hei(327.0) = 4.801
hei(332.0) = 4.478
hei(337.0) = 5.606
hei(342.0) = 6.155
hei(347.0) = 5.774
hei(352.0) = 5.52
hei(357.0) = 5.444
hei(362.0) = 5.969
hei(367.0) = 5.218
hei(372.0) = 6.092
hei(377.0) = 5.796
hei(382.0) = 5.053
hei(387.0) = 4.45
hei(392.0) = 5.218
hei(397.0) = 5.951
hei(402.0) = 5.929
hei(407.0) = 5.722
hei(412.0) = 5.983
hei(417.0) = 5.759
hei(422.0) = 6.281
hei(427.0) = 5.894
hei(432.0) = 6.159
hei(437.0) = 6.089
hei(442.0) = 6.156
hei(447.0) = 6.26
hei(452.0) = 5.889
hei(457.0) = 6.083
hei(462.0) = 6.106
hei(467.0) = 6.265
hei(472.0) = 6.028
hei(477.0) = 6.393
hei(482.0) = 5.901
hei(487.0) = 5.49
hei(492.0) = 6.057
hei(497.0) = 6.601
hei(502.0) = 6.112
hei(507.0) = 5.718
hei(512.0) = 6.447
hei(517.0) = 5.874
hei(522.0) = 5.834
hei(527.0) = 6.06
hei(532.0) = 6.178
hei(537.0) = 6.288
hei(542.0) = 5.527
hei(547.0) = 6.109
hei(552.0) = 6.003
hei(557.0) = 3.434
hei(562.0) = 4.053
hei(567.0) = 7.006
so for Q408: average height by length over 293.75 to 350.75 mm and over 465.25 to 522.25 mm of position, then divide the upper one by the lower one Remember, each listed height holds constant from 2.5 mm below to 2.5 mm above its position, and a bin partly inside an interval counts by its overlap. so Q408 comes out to 1.1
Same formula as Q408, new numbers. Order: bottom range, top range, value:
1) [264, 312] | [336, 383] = 0.94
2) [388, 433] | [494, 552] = 1.04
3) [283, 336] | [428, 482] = 1.06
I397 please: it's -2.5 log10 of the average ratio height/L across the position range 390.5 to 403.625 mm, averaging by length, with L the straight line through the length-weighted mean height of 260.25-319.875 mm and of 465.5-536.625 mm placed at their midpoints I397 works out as 0.05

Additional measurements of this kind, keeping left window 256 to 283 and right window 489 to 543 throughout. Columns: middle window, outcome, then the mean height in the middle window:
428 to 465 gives -0.03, 6.1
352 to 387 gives 0.04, 5.51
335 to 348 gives -0.04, 5.86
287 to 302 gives -0.12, 6.22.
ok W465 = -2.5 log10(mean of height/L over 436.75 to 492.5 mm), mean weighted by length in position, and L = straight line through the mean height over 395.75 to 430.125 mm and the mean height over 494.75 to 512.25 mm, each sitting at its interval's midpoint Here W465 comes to 0.00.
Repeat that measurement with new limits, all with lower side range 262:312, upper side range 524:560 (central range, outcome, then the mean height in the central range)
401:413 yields -0.009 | 5.86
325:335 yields 0.254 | 4.68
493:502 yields -0.122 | 6.37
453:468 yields -0.068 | 6.11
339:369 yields 0.037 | 5.69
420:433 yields -0.057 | 6.1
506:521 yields -0.065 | 6.02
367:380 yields 0.016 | 5.77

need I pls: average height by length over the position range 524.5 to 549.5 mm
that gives 6.03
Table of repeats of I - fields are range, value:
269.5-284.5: 6.54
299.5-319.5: 5.97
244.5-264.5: 5.43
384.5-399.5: 5.21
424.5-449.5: 6.11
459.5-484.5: 6.14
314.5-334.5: 5.15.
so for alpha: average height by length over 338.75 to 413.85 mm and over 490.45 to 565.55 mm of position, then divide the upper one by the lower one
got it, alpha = 1.0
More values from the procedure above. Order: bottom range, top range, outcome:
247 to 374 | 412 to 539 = 1.06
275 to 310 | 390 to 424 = 0.92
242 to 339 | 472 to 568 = 1.02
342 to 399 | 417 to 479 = 1.11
